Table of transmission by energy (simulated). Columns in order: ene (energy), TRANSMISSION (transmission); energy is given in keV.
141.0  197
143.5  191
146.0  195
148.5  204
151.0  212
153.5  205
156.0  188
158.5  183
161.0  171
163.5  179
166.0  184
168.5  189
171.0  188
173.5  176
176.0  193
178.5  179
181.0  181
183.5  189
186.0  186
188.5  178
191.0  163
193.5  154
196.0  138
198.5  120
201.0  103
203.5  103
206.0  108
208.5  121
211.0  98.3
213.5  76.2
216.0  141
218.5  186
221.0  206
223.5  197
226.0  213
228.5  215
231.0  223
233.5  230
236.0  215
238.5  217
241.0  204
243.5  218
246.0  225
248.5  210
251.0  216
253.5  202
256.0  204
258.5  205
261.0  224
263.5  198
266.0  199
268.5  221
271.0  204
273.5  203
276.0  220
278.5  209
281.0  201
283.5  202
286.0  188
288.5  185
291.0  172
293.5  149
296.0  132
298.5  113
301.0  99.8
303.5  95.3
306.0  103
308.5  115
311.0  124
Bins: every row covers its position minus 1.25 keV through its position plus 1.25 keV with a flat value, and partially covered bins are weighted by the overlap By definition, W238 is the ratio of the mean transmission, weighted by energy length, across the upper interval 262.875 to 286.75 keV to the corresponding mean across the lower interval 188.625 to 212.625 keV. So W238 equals 1.64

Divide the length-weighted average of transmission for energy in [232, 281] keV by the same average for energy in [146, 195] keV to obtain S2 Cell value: 1.1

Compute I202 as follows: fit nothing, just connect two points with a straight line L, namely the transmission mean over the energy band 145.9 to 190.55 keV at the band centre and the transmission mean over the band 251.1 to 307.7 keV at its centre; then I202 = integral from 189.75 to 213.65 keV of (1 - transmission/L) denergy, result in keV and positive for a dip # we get 8.3 keV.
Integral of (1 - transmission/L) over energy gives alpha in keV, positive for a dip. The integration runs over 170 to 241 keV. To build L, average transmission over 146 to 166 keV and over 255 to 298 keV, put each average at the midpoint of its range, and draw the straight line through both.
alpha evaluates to 8.9 keV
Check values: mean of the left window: 191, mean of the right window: 194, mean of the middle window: 168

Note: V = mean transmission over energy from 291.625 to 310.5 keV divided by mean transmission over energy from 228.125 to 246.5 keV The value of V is 0.54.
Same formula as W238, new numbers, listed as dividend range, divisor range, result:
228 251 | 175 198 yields 1.27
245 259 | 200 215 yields 2.06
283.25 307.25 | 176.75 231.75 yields 0.90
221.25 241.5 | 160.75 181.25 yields 1.17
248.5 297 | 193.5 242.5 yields 1.20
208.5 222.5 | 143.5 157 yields 0.70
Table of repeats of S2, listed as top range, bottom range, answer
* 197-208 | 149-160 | 0.56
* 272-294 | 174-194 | 1.08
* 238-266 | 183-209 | 1.49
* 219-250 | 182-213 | 1.56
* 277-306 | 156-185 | 0.86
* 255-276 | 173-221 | 1.40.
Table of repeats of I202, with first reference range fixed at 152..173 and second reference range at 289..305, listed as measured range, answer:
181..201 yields 1.77 keV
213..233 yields -3.51 keV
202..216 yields 5.17 keV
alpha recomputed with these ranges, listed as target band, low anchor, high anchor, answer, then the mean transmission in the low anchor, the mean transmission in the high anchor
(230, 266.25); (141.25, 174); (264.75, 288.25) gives -2.2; 190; 204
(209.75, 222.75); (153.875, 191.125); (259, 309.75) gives 2.5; 183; 172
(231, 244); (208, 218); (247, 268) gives -4.1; 114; 208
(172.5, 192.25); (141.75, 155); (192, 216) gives -4.3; 201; 115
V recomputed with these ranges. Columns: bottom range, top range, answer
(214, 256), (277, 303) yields 0.80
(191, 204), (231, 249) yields 1.69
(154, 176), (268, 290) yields 1.10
